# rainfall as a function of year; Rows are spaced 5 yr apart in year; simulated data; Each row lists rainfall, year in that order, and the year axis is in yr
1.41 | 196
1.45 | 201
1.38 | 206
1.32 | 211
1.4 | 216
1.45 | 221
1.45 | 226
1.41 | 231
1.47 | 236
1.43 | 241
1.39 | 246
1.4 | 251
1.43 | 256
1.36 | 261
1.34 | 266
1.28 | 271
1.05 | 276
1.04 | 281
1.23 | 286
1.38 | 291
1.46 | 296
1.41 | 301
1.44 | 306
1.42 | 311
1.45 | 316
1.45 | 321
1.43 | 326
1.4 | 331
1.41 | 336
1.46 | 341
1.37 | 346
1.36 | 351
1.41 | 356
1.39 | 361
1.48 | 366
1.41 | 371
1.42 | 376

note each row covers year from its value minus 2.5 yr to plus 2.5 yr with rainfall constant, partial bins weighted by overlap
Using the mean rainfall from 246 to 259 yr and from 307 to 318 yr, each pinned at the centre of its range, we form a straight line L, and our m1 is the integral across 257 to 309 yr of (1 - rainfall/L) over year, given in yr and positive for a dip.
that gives 4.3 yr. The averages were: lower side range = 1.41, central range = 1.3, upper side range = 1.44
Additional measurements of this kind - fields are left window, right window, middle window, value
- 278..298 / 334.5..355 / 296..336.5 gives -2.93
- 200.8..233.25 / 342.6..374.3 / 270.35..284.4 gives 2.96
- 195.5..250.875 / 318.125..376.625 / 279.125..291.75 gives 1.89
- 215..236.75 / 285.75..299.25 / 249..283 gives 3.16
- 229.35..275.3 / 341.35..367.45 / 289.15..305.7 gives -0.39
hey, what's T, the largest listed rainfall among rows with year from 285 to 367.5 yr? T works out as 1.48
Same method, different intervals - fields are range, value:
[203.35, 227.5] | 1.45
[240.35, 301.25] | 1.46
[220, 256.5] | 1.47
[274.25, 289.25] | 1.23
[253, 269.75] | 1.43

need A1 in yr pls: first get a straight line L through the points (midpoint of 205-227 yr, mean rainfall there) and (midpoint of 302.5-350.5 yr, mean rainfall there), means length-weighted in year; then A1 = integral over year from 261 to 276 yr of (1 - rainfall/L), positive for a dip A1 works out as 1.43 yr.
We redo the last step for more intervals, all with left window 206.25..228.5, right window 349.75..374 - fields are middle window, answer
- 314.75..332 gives -0.3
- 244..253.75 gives 0.1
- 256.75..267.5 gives 0.3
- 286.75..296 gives 0.2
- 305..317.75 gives -0.2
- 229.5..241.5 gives -0.3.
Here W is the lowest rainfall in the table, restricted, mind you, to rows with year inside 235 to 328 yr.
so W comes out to 1.04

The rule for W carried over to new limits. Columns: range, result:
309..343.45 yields 1.4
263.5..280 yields 1.05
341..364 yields 1.36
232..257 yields 1.39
